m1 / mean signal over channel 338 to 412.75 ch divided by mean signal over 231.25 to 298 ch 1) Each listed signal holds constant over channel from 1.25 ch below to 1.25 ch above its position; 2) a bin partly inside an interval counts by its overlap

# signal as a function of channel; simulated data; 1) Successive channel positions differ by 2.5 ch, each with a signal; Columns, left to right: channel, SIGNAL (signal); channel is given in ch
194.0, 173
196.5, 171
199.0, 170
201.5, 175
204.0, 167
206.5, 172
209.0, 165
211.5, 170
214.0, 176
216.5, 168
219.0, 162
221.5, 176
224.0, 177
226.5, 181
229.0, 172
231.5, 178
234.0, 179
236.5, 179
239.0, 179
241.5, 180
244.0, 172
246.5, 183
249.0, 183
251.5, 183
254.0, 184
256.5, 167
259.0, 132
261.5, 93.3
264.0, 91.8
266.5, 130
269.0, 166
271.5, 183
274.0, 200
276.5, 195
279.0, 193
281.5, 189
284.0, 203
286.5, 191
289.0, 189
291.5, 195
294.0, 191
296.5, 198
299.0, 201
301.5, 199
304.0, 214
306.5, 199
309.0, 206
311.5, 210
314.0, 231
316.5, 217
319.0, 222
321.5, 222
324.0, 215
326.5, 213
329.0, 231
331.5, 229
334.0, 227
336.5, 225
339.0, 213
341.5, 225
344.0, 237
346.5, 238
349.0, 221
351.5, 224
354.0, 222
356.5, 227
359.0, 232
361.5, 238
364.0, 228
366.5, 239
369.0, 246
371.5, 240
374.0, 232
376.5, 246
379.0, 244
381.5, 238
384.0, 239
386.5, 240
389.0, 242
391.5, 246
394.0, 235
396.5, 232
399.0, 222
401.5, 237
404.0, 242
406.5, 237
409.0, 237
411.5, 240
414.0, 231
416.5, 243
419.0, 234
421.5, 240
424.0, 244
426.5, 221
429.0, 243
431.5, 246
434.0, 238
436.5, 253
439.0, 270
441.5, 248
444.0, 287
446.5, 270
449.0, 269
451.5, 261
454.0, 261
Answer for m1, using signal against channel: 1.35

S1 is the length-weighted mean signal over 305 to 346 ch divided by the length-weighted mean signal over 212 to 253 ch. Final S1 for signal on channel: 1.2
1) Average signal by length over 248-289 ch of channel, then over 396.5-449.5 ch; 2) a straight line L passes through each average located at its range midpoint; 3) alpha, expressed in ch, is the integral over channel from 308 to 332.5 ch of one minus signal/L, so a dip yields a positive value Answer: -3.3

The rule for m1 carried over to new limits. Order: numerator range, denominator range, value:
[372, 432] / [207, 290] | 1.38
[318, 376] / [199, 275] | 1.36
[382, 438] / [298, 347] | 1.09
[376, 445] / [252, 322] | 1.30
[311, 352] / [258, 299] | 1.30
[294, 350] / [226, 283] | 1.28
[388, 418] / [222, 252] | 1.33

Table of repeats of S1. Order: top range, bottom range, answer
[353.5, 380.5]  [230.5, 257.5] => 1.32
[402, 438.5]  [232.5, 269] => 1.50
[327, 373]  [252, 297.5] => 1.34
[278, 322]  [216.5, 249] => 1.15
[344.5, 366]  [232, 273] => 1.42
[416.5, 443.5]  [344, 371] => 1.06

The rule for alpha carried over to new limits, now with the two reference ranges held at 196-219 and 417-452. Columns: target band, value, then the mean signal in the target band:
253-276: 4.80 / 151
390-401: 0.15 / 234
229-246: 0.29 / 178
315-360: -1.65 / 224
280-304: 0.50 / 196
